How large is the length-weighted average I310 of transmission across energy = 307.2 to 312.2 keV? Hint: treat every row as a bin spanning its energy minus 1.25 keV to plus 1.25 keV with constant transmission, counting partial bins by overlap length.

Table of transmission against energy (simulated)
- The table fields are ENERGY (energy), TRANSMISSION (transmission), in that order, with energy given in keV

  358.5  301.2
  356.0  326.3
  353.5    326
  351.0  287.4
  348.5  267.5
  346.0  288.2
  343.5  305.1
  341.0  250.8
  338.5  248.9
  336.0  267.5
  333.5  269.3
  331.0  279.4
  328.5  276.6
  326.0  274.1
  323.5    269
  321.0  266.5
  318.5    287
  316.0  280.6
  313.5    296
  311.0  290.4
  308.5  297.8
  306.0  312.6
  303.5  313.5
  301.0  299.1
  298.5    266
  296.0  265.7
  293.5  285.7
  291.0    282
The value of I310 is 294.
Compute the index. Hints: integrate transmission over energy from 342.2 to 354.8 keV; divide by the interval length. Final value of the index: 295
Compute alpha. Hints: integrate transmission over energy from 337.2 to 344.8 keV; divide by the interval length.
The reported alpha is 268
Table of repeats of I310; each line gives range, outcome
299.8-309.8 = 306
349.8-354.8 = 307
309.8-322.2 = 284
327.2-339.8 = 268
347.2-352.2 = 277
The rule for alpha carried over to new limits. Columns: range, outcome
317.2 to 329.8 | 275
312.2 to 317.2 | 288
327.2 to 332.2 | 278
